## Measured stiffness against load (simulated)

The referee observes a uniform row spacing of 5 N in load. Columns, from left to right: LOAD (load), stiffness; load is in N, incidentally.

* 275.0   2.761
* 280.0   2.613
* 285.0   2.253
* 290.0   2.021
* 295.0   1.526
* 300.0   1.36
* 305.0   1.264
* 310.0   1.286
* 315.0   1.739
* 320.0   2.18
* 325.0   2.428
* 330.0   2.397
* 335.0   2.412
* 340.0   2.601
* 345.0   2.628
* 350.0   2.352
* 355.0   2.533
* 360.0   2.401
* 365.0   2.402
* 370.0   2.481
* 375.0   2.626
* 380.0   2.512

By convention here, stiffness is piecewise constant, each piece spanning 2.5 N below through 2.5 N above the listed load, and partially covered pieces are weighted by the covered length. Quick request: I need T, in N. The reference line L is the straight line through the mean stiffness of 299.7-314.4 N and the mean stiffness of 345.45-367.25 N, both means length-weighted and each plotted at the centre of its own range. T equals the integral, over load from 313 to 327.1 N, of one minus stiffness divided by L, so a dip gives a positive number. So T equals -4.1 N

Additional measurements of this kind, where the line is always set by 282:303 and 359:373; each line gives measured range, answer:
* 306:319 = 2.7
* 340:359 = -1.8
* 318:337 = -2.3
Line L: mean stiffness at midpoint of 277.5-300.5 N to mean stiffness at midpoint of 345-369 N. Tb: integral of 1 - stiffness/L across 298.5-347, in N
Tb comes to 4.5 N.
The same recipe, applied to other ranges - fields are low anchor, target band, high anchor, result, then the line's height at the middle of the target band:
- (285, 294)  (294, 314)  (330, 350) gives 7.18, 2.15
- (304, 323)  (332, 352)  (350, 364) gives -3.06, 2.17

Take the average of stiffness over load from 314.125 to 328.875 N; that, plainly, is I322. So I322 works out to 2.18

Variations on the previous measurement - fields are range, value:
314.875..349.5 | 2.38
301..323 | 1.62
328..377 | 2.48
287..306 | 1.58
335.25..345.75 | 2.57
